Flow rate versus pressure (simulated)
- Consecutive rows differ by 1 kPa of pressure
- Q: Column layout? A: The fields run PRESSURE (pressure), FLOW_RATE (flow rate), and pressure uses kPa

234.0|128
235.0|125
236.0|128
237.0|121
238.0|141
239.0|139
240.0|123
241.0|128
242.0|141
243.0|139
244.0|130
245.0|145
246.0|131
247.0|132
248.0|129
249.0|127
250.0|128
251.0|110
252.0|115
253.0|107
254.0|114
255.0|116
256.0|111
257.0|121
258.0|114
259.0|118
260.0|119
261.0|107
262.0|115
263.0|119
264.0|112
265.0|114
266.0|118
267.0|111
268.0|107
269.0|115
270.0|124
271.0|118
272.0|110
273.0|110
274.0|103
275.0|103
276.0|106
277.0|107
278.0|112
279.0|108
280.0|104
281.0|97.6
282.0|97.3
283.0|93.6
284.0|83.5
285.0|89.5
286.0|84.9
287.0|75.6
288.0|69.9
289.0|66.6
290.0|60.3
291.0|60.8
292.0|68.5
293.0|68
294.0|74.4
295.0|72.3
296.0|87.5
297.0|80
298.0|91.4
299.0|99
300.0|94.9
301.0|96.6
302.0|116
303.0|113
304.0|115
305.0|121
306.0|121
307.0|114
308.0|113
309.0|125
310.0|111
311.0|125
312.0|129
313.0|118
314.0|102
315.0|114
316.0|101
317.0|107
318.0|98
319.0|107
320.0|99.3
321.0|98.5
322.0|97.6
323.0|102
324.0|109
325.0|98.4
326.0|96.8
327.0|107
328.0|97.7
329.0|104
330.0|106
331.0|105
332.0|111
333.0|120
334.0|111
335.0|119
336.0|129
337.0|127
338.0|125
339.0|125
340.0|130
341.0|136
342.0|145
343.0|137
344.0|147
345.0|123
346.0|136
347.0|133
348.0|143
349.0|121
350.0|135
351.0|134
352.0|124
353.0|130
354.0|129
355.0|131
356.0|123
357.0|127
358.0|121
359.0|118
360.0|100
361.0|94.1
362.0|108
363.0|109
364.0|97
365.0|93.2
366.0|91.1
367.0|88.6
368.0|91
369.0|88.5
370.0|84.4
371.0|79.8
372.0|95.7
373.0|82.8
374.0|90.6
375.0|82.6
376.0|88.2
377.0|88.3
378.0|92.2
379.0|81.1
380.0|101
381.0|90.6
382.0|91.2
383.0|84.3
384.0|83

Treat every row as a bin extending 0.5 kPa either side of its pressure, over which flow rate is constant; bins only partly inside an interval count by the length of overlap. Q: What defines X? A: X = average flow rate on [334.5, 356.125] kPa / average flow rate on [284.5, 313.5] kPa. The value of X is 1.38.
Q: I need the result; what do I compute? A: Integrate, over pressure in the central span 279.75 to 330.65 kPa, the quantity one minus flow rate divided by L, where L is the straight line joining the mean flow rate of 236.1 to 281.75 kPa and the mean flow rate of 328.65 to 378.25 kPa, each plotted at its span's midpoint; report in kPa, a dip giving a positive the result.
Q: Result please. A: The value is 7.9 kPa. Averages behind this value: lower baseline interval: 118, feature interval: 97.7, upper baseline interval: 113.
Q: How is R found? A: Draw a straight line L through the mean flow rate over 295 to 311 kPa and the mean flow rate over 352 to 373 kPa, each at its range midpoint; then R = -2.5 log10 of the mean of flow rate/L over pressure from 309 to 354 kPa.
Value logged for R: -0.12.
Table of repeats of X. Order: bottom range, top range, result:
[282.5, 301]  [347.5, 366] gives 1.49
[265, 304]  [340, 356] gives 1.40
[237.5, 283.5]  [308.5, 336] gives 0.93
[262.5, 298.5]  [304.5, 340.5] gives 1.18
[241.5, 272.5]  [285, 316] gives 0.80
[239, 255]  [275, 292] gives 0.70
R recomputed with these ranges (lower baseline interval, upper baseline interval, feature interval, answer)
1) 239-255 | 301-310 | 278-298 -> 0.40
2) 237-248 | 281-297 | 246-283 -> -0.07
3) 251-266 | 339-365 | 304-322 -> 0.08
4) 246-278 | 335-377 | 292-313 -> 0.12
